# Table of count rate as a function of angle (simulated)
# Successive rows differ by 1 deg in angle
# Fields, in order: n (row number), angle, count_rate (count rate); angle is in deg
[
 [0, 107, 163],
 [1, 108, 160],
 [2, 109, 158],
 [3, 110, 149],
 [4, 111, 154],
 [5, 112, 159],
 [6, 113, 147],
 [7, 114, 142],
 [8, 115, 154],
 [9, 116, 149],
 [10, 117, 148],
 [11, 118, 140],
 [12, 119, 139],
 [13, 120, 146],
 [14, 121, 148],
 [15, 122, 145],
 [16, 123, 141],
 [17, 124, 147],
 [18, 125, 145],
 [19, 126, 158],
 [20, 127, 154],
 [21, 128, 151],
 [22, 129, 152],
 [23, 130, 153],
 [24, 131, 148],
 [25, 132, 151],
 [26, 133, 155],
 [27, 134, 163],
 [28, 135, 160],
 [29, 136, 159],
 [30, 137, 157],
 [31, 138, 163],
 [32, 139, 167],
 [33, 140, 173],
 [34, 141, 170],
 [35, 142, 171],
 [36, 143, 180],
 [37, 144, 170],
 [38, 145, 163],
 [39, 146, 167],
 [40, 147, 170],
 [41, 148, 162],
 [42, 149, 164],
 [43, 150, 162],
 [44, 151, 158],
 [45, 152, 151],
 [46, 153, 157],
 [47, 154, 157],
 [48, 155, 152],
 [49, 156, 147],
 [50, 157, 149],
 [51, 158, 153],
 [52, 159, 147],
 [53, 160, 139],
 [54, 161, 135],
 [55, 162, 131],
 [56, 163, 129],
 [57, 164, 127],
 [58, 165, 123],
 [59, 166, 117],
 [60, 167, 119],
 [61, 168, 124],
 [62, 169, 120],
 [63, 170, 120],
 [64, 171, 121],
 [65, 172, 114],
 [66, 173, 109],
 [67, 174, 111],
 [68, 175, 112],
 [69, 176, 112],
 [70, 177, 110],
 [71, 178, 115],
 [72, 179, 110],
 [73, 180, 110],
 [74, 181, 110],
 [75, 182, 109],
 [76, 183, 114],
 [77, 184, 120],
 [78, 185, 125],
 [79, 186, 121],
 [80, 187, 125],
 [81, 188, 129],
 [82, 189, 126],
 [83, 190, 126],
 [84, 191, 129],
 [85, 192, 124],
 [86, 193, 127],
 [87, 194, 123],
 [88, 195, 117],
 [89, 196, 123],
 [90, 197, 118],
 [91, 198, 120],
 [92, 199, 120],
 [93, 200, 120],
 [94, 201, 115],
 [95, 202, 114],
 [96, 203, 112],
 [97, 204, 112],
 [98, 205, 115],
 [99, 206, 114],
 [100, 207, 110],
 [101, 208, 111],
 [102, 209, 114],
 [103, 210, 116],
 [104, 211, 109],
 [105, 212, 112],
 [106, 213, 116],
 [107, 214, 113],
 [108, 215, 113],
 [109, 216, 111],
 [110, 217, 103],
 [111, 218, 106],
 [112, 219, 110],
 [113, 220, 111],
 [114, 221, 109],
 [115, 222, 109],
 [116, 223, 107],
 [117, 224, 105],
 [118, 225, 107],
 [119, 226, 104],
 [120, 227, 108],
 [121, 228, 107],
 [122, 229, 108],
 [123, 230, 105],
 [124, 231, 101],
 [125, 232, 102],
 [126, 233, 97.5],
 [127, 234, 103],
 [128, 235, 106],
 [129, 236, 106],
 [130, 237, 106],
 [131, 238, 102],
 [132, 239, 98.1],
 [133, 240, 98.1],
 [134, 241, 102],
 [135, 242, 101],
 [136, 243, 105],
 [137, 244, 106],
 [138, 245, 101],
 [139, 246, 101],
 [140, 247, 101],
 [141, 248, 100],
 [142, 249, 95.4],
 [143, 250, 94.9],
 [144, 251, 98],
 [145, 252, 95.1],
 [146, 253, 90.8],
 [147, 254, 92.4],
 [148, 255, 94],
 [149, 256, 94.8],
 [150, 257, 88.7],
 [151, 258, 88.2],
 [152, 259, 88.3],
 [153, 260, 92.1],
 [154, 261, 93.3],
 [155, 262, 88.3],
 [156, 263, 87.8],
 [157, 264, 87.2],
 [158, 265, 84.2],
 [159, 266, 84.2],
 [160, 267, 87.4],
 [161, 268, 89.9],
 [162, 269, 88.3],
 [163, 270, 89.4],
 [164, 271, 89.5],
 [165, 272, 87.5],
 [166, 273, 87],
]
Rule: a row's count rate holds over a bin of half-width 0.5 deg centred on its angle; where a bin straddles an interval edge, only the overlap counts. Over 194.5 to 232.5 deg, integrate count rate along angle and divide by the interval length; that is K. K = 111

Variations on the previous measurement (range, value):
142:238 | 123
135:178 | 144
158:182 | 121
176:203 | 119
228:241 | 103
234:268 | 95.7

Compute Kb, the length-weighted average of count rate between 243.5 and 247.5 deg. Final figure 102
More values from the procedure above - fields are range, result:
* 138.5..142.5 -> 170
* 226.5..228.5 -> 108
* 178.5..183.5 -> 111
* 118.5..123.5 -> 144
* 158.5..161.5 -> 140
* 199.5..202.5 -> 116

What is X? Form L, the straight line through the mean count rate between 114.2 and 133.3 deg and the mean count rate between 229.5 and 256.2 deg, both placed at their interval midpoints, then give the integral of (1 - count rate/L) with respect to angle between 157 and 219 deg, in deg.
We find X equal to 1.6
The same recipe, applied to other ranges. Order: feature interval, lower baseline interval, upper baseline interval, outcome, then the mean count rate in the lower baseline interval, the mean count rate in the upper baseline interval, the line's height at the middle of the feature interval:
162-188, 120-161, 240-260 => 3.8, 157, 96.6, 138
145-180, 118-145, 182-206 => 1.0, 156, 120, 138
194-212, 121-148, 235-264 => 1.0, 159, 96.8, 122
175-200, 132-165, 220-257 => 2.5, 156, 102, 132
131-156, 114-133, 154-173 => -3.9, 148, 132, 140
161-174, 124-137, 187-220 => 1.3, 154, 117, 135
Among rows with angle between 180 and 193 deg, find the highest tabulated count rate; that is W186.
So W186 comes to 129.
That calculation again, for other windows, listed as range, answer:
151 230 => 158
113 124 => 154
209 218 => 116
